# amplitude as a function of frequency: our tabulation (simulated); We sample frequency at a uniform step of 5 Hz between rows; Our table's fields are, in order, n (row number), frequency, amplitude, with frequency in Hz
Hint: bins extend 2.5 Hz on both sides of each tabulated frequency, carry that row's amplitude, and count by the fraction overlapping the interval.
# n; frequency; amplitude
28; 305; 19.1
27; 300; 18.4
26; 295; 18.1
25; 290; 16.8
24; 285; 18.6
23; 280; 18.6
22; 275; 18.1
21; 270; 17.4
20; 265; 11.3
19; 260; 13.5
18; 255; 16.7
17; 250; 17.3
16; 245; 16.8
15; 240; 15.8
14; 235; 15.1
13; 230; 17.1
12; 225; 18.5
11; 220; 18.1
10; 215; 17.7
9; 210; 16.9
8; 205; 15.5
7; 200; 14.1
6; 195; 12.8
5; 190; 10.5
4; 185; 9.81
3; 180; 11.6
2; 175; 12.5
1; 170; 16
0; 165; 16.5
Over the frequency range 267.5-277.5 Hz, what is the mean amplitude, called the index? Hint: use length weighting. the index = 17.8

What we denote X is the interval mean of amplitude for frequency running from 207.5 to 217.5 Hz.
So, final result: 17.3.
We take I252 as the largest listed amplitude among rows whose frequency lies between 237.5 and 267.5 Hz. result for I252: 17.3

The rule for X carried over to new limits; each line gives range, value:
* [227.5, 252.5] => 16.4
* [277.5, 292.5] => 18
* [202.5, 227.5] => 17.3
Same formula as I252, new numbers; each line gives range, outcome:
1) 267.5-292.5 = 18.6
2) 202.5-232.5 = 18.5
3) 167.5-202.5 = 16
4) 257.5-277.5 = 18.1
